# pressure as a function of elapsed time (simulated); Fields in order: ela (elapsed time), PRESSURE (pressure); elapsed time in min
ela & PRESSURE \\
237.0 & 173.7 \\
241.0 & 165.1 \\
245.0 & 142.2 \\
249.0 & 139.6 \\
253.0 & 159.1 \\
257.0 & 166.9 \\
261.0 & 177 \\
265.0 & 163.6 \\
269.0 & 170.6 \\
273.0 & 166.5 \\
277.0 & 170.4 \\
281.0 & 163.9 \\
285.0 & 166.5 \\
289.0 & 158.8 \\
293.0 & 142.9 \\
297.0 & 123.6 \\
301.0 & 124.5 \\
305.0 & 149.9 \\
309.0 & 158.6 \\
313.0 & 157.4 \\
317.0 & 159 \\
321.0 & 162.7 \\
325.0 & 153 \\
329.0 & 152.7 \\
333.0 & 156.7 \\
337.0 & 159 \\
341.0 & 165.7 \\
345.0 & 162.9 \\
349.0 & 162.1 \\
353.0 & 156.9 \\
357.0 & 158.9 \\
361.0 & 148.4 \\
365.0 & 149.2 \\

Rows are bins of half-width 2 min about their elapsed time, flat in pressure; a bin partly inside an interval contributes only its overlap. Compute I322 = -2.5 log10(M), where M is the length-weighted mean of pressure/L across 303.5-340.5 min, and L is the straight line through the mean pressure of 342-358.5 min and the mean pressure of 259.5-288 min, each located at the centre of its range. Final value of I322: 0.04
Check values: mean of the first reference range 168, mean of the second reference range 161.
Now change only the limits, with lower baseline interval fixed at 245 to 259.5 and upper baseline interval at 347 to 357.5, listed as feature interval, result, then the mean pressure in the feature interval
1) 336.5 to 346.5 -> -0.029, 163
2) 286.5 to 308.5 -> 0.107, 142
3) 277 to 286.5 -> -0.071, 166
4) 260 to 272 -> -0.098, 170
